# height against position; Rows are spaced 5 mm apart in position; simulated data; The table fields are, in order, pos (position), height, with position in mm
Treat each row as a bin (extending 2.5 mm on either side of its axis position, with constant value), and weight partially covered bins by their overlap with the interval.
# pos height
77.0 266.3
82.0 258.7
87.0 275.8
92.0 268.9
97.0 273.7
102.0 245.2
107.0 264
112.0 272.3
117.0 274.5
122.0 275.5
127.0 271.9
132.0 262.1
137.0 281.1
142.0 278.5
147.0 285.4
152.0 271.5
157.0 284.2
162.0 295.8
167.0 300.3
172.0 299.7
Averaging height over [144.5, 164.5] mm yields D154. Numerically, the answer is 284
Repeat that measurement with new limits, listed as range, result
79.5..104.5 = 264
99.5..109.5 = 255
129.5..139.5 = 272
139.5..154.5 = 278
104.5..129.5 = 272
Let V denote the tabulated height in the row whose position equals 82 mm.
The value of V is 258.7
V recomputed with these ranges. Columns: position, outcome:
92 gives 268.9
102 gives 245.2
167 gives 300.3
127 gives 271.9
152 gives 271.5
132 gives 262.1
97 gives 273.7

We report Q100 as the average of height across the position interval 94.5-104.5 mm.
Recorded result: 259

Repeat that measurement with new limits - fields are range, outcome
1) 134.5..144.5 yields 280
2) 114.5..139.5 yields 273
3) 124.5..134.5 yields 267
